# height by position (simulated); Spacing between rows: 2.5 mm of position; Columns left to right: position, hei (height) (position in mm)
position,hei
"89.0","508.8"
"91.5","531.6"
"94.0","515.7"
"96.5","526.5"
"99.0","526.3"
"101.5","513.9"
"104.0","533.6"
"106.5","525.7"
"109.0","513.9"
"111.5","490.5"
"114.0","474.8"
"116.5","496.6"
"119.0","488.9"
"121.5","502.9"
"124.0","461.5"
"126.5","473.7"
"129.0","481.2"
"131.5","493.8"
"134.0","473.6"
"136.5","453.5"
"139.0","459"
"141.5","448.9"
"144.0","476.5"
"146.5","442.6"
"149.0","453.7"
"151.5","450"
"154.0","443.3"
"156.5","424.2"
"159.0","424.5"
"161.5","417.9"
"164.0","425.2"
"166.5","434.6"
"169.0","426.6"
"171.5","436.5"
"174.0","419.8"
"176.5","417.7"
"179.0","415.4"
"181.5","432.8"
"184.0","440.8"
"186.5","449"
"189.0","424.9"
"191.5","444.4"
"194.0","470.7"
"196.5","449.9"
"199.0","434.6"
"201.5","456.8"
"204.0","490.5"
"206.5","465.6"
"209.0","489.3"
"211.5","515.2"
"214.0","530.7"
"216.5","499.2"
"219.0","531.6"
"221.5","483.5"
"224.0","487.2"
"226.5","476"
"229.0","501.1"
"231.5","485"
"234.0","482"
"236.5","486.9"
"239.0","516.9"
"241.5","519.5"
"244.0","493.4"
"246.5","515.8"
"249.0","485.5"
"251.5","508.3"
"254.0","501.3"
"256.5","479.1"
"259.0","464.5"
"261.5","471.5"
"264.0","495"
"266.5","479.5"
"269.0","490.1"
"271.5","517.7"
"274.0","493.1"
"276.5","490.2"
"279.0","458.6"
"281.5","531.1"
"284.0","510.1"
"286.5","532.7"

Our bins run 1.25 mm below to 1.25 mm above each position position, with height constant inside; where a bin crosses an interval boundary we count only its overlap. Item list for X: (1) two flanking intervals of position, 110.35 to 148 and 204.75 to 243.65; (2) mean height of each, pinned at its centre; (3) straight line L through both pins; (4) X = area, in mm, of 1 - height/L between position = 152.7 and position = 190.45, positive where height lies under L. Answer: 4.3 mm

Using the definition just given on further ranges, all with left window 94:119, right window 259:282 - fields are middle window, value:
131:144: 1.1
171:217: 3.9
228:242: -0.1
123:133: 0.6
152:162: 1.5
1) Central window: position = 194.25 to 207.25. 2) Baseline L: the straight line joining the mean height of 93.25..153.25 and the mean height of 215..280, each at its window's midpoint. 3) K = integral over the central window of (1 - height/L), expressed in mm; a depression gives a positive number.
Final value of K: 0.80 mm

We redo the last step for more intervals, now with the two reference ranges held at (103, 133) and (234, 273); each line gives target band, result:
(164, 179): 2.1 mm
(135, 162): 2.6 mm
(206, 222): -0.3 mm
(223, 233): 0.1 mm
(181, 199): 1.8 mm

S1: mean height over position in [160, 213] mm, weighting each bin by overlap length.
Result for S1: 446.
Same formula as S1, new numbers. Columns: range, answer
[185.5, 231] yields 478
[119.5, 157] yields 464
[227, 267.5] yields 493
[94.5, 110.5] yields 522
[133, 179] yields 440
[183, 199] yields 446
